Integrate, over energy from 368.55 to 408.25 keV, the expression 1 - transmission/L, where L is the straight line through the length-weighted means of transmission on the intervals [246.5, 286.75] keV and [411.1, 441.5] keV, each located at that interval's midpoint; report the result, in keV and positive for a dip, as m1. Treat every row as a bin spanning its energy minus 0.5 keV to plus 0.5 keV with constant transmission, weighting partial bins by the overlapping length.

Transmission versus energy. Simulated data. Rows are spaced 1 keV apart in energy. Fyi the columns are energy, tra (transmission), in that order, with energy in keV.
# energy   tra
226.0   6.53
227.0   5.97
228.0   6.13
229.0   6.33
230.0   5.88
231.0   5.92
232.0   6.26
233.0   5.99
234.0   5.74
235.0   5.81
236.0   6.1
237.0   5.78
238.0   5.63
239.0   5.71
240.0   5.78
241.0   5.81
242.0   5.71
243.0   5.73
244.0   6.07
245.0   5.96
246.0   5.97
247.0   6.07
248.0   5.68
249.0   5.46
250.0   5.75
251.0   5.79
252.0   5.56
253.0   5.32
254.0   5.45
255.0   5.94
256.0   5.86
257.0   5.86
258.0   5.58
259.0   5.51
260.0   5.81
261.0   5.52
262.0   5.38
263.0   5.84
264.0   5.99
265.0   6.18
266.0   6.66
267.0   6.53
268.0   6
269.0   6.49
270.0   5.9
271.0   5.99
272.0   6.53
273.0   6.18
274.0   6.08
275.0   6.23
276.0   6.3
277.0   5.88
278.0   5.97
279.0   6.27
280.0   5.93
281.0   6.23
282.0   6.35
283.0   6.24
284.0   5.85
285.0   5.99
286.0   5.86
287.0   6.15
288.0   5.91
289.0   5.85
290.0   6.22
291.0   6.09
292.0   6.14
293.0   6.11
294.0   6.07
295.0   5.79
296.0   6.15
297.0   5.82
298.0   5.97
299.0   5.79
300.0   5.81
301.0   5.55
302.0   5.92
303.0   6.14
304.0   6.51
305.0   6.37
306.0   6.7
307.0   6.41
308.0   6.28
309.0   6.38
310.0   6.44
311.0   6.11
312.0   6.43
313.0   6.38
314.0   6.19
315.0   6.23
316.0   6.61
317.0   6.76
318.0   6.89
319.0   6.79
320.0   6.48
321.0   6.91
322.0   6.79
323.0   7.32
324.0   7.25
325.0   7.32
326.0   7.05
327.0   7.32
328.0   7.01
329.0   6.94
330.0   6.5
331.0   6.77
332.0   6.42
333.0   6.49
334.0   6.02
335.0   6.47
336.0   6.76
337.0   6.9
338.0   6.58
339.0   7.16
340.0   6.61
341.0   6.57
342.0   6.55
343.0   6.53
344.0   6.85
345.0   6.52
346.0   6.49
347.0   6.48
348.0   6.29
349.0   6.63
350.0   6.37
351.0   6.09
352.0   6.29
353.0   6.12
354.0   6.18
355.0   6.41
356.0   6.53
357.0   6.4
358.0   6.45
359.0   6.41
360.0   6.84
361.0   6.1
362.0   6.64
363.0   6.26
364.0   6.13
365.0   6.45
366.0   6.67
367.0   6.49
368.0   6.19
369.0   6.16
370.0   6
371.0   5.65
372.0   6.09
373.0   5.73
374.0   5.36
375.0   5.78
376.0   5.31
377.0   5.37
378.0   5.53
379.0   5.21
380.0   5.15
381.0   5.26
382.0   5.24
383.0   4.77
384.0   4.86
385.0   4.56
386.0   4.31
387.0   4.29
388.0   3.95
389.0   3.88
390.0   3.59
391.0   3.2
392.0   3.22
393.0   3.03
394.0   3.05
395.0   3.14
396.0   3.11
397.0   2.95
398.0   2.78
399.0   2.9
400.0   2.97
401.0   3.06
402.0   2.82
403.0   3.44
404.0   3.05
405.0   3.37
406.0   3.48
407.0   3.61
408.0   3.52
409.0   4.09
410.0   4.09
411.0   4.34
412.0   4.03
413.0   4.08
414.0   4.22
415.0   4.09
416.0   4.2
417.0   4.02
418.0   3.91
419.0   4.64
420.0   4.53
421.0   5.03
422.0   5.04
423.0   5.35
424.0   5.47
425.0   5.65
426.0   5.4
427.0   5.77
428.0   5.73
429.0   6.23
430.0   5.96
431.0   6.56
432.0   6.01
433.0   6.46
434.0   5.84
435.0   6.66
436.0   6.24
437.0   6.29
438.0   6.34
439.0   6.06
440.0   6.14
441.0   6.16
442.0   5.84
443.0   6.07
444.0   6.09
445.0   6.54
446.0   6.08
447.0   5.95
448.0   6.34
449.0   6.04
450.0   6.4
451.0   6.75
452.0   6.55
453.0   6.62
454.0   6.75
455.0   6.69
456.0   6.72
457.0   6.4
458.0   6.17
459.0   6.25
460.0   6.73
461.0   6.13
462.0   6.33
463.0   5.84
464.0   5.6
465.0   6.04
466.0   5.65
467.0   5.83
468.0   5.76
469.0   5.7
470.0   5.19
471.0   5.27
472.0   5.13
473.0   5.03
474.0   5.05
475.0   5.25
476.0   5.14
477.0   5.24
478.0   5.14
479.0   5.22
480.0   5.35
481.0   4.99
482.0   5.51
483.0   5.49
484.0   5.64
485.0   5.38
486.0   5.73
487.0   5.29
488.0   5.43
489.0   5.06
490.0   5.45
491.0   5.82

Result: 9.4 keV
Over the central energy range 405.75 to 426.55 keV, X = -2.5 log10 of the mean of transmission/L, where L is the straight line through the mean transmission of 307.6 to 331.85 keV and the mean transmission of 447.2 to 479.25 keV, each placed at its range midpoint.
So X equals 0.36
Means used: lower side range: 6.71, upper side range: 5.91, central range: 4.43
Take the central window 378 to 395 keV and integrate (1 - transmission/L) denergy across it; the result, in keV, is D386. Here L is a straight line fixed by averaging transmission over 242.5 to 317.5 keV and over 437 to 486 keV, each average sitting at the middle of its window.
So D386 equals 4.9 keV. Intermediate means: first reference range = 6.04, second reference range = 5.89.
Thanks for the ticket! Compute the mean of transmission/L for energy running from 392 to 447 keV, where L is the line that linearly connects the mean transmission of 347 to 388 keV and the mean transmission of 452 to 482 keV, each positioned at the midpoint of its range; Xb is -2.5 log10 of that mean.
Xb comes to 0.22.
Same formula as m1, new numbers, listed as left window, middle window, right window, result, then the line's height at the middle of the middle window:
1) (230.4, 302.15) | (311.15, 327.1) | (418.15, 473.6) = -2.2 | 5.94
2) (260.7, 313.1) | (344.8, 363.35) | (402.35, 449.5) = -2.4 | 5.66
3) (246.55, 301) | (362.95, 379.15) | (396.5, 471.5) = -1.0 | 5.55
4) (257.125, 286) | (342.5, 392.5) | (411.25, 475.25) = 1.4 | 5.87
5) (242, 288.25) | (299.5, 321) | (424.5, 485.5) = -1.5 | 5.94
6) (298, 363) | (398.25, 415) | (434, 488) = 7.0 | 6.16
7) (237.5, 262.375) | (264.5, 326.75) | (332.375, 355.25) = -2.0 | 6.1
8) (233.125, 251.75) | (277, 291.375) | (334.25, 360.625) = 0.1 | 6.09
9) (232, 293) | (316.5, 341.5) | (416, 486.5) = -3.9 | 5.88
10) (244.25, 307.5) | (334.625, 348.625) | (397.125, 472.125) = -2.3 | 5.71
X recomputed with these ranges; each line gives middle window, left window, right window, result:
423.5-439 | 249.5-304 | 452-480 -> -0.04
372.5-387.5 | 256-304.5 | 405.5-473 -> 0.13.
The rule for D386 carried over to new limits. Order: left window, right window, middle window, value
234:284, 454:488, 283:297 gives -0.3 keV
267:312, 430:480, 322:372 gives -3.8 keV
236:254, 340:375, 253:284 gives -0.7 keV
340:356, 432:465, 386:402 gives 7.7 keV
